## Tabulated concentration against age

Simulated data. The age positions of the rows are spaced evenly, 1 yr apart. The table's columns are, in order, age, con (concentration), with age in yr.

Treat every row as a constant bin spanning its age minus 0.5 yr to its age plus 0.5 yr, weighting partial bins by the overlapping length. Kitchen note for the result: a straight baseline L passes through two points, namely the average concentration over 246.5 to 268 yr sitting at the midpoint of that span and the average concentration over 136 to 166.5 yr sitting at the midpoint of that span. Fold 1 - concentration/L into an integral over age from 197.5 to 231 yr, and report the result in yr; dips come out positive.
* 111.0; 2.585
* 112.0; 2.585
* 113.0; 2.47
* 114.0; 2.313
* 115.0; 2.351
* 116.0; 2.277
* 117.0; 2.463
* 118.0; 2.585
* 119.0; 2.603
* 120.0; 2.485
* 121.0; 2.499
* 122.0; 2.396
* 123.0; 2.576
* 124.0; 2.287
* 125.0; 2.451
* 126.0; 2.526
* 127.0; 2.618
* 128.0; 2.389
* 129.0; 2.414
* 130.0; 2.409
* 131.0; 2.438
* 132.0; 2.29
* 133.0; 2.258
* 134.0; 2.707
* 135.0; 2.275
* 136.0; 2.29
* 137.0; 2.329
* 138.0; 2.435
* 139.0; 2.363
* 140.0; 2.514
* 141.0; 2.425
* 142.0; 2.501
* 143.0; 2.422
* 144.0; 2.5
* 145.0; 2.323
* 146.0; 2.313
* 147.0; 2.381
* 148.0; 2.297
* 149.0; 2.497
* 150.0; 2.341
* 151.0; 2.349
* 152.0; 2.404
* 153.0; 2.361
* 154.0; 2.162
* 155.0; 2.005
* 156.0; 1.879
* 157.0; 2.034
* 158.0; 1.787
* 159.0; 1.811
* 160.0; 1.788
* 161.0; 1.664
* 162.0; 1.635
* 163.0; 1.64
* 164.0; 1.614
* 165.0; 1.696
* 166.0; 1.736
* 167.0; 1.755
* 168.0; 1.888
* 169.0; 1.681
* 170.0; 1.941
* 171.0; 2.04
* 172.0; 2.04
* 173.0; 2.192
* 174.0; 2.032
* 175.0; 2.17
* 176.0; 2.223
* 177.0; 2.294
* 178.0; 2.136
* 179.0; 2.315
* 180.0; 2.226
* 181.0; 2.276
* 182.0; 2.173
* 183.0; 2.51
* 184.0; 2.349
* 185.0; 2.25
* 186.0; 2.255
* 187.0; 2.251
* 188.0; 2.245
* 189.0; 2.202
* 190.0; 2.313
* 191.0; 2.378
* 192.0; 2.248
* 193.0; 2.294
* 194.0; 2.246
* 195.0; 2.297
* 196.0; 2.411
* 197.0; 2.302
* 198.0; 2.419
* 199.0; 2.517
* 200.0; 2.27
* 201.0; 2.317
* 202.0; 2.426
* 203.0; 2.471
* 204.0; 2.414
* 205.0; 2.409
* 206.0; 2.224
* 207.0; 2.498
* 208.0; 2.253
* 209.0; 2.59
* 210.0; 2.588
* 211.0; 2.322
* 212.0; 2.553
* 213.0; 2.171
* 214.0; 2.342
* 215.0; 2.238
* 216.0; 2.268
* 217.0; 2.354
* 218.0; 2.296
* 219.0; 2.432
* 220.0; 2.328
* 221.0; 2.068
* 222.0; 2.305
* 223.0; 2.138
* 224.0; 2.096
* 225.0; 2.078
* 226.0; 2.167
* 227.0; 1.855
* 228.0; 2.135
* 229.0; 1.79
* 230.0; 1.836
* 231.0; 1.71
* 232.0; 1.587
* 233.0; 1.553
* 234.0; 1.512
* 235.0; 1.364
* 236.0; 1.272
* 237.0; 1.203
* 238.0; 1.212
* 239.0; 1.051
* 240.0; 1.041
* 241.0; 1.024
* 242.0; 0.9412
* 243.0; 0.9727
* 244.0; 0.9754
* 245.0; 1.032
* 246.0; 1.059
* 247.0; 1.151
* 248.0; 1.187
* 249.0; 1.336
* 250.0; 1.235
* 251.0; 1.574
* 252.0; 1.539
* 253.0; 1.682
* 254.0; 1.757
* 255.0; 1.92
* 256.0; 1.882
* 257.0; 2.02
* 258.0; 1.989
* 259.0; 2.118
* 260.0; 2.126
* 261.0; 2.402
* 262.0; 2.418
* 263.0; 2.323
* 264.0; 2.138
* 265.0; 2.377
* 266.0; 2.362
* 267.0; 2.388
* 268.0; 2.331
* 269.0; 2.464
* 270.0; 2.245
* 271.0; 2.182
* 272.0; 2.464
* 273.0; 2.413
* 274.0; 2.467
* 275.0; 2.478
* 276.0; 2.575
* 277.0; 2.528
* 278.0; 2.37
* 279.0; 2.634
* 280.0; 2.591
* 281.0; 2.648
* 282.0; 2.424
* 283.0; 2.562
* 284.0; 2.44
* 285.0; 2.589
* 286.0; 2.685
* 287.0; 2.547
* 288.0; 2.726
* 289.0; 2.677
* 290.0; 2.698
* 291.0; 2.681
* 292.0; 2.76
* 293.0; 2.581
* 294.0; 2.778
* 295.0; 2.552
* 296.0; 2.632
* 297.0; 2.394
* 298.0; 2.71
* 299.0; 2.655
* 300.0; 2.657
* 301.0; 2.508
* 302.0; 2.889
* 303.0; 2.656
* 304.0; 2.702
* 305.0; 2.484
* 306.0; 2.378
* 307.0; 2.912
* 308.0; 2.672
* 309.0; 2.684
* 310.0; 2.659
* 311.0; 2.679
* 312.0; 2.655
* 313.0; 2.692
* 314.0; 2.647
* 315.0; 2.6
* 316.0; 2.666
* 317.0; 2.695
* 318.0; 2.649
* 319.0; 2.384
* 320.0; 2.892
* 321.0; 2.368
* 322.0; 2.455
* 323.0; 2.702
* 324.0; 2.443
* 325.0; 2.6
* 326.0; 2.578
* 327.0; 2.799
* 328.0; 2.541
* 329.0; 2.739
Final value -4.4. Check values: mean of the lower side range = 2.14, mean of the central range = 2.27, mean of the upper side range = 1.91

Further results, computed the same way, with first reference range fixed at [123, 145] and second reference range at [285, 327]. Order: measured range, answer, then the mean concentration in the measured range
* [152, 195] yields 6.97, 2.07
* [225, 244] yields 8.09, 1.46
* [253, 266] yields 2.34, 2.11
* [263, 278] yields 1.20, 2.38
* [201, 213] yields 0.46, 2.42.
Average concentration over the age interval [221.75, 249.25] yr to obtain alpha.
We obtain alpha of 1.48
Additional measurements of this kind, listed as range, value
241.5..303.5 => 2.21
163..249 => 1.99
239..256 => 1.29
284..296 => 2.65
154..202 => 2.1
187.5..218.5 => 2.35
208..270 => 1.86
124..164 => 2.25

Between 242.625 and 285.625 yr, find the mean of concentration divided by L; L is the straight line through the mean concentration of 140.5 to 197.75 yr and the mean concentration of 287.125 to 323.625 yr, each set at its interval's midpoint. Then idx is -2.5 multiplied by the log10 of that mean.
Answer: 0.21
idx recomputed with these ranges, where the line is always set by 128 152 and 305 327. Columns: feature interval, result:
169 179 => 0.16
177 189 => 0.08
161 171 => 0.36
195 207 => 0.04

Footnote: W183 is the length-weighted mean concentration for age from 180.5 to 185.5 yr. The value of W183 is 2.31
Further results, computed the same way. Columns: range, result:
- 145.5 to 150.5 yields 2.37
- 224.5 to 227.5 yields 2.03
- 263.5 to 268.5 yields 2.32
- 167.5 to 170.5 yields 1.84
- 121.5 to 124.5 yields 2.42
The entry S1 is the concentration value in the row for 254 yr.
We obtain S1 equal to 1.757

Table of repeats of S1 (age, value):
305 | 2.484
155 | 2.005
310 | 2.659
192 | 2.248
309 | 2.684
